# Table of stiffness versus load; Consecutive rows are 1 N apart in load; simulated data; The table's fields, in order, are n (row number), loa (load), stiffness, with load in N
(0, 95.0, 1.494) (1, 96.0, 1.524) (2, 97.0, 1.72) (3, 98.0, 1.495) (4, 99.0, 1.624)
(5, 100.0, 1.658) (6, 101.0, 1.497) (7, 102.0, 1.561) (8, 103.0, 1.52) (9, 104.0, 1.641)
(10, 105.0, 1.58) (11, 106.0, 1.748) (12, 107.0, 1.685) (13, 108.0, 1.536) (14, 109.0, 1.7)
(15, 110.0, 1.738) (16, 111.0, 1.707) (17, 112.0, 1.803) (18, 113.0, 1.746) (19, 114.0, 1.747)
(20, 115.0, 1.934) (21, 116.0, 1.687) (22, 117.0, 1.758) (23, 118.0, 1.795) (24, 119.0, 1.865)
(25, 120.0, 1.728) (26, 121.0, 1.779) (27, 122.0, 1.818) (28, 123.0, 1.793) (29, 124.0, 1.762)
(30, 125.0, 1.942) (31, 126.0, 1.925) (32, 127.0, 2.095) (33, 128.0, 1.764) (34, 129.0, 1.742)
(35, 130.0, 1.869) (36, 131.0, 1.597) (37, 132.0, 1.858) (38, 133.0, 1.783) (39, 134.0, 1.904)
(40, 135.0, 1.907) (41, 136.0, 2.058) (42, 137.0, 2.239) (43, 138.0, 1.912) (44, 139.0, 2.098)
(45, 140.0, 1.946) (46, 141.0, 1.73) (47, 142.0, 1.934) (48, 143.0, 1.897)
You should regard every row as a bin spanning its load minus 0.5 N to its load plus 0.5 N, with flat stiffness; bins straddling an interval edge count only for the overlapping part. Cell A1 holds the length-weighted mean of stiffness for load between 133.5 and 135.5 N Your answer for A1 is 1.91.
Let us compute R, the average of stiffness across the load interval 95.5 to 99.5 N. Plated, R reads 1.59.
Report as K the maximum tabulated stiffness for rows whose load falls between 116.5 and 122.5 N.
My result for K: 1.865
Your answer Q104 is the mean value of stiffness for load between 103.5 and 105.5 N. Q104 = 1.61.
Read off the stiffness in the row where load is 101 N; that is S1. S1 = 1.497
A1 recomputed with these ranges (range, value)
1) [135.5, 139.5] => 2.08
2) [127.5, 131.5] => 1.74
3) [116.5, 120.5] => 1.79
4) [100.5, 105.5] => 1.56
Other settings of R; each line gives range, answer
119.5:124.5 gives 1.78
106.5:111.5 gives 1.67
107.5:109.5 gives 1.62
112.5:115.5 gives 1.81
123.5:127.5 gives 1.93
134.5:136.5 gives 1.98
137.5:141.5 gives 1.92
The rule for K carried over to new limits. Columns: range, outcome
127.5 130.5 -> 1.869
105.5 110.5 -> 1.748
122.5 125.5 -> 1.942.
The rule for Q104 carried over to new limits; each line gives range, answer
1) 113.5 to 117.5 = 1.78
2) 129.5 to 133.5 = 1.78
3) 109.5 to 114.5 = 1.75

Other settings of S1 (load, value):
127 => 2.095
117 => 1.758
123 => 1.793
